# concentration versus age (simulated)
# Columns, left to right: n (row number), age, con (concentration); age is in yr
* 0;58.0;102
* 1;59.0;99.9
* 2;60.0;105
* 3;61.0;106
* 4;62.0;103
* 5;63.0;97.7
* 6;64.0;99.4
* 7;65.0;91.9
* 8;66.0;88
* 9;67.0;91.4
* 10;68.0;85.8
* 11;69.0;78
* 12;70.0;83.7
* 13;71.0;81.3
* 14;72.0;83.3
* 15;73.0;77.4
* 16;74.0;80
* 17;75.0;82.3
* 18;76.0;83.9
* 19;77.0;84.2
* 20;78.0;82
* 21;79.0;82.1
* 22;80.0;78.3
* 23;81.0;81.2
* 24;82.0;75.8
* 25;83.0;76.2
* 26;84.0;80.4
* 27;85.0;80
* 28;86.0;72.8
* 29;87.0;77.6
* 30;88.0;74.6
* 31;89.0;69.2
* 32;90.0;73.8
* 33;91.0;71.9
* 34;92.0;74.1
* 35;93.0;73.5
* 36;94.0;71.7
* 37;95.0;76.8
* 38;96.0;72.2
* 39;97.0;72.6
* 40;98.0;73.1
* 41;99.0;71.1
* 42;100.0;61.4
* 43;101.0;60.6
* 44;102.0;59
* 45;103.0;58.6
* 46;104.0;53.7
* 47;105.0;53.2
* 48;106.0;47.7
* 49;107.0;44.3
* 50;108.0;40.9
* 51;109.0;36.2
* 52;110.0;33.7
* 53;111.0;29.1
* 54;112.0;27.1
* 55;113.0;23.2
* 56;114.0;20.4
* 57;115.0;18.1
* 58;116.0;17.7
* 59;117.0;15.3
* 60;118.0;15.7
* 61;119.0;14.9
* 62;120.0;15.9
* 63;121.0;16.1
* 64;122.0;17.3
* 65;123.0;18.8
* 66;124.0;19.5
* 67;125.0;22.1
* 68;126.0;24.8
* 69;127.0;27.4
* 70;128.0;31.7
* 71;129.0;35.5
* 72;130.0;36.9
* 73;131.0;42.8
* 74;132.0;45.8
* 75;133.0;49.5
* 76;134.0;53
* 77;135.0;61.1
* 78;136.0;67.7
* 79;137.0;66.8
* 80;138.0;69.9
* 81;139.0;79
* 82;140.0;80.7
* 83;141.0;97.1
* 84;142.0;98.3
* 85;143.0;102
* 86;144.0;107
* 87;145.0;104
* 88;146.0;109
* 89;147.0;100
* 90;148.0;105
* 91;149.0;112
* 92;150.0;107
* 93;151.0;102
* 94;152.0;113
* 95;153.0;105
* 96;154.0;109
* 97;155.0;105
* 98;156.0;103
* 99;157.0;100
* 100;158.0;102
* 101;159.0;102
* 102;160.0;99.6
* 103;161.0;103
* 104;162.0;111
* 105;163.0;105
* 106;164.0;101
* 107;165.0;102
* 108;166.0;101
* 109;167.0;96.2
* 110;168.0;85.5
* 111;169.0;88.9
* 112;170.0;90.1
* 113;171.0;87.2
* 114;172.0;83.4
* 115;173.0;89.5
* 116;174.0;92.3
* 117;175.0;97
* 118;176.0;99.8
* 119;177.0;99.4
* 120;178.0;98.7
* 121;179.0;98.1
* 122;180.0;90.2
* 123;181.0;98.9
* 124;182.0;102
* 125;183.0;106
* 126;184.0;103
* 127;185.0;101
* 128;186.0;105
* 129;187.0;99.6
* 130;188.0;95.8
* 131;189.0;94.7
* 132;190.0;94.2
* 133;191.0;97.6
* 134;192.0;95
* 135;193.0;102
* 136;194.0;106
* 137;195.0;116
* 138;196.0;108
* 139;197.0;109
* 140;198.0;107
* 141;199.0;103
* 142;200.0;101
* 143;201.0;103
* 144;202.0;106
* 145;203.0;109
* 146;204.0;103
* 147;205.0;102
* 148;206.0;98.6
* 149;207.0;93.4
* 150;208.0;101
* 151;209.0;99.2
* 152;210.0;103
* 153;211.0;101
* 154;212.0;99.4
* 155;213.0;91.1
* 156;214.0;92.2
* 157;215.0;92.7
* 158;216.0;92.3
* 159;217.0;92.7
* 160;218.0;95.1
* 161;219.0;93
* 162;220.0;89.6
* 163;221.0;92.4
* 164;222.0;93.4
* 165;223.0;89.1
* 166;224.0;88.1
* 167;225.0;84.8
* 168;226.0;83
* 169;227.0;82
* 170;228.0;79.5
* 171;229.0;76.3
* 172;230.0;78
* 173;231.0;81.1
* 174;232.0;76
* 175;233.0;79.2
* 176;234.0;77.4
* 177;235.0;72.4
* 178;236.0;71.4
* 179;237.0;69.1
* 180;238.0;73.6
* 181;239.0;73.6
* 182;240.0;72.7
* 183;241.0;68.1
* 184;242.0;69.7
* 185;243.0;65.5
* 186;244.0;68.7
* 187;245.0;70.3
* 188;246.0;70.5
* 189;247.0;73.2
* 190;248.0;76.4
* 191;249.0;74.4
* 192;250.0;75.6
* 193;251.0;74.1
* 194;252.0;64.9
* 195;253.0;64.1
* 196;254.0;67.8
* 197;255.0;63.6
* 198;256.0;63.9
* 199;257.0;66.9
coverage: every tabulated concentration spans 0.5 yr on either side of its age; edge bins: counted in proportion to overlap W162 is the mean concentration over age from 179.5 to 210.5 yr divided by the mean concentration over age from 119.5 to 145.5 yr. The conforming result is 1.9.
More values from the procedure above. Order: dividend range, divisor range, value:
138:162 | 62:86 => 1.21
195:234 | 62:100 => 1.18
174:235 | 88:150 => 1.72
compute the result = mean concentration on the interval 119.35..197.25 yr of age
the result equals 84.6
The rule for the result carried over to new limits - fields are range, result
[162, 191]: 96.9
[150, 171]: 101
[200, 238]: 89.9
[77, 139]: 51.5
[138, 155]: 101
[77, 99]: 75.8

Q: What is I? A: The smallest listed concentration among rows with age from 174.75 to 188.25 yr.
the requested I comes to 90.2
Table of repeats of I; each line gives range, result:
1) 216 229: 76.3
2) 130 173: 36.9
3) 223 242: 68.1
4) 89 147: 14.9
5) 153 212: 83.4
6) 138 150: 69.9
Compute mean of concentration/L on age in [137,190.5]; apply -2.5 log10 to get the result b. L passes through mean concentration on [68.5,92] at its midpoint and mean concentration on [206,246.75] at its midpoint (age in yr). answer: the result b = -0.20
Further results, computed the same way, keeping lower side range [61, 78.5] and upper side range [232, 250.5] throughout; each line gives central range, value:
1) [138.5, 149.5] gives -0.23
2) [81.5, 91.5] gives 0.14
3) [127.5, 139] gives 0.49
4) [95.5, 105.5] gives 0.31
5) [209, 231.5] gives -0.21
